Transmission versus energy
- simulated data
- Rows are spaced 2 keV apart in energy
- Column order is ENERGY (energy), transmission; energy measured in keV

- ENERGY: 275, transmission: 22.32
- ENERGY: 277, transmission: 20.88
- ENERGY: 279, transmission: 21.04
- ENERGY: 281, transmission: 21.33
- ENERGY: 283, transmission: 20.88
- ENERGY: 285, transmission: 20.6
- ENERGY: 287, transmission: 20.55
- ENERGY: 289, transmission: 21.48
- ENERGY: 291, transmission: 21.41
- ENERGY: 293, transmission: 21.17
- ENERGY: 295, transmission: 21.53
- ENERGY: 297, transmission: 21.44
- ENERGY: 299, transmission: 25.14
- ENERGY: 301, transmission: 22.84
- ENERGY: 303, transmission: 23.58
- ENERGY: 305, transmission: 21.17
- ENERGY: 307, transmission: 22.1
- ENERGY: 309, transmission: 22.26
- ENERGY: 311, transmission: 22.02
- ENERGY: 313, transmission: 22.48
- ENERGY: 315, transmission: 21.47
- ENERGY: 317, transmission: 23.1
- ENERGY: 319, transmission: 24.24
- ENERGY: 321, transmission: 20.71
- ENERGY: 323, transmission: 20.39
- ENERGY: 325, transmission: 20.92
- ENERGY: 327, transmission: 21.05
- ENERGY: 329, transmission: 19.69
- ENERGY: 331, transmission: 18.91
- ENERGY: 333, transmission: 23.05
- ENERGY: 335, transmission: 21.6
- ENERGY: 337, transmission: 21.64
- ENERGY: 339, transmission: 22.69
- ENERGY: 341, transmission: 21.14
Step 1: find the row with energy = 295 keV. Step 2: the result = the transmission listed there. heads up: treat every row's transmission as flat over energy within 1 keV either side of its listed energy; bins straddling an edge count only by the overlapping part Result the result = 21.53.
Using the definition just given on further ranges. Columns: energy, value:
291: 21.41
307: 22.1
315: 21.47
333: 23.05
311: 22.02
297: 21.44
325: 20.92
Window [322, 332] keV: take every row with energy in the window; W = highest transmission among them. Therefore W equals 21.05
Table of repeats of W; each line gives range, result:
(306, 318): 23.1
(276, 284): 21.33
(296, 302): 25.14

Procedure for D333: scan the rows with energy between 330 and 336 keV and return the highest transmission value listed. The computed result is 23.05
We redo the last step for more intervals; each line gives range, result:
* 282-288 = 20.88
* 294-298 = 21.53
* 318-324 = 24.24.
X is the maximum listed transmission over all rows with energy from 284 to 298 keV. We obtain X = 21.53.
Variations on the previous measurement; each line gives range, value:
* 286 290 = 21.48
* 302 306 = 23.58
